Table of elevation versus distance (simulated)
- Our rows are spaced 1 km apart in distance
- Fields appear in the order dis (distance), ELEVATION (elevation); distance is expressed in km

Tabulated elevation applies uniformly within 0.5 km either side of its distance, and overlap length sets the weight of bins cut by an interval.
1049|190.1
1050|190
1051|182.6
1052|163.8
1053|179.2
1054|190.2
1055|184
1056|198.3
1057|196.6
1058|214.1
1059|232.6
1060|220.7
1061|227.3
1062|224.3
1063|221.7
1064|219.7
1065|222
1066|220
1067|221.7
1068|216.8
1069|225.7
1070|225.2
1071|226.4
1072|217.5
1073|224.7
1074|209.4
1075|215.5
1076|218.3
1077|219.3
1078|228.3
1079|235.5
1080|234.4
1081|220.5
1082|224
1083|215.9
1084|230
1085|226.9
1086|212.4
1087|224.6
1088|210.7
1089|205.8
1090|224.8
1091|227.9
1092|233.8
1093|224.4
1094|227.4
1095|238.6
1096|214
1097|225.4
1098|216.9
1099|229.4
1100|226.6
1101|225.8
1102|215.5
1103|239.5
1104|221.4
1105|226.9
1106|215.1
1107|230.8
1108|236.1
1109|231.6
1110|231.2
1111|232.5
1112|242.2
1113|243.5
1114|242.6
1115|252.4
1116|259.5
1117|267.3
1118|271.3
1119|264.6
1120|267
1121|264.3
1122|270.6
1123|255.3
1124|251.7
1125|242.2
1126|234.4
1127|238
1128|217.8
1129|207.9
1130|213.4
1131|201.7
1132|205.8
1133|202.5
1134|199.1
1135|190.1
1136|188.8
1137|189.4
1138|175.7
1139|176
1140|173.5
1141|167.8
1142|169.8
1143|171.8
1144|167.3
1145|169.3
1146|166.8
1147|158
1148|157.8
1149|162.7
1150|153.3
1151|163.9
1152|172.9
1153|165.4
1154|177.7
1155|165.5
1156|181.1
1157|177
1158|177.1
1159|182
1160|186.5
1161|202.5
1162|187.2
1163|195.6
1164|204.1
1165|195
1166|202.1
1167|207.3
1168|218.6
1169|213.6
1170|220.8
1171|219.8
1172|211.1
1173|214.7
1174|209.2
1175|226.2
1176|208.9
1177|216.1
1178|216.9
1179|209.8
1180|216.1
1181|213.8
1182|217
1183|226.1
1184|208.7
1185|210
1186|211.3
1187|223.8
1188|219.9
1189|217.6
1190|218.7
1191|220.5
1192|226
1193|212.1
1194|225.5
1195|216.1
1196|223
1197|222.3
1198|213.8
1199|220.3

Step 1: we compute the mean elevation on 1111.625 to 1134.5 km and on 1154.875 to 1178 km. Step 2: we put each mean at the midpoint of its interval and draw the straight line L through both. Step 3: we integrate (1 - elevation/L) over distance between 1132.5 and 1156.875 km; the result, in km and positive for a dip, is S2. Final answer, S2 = 5.22 km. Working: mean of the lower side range 240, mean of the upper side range 202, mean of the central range 174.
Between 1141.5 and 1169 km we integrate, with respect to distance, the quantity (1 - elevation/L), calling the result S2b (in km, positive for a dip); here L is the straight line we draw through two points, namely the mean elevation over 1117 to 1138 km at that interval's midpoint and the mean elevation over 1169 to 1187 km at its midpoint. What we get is 5.13 km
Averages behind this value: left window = 228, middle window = 180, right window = 215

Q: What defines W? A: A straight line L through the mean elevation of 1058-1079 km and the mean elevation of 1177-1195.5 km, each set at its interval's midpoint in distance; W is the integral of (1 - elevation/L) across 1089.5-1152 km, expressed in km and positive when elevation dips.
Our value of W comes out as 1.1 km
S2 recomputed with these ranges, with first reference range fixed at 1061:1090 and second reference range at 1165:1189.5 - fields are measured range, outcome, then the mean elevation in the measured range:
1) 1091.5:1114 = -0.9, 229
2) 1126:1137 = 0.5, 207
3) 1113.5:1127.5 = -2.4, 256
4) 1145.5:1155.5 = 2.4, 164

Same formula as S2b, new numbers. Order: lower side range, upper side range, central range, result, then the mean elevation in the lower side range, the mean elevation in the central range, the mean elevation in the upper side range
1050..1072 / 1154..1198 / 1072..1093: -1.3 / 210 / 222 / 208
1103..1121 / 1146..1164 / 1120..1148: 0.9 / 244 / 203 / 175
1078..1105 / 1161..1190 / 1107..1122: -2.0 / 224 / 250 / 212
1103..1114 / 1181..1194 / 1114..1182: 6.2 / 232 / 205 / 218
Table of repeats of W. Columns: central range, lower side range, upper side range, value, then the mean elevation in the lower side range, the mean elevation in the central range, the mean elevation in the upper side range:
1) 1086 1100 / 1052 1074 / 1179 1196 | -0.6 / 213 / 223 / 218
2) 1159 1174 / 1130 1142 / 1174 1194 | 0.1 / 188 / 205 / 217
